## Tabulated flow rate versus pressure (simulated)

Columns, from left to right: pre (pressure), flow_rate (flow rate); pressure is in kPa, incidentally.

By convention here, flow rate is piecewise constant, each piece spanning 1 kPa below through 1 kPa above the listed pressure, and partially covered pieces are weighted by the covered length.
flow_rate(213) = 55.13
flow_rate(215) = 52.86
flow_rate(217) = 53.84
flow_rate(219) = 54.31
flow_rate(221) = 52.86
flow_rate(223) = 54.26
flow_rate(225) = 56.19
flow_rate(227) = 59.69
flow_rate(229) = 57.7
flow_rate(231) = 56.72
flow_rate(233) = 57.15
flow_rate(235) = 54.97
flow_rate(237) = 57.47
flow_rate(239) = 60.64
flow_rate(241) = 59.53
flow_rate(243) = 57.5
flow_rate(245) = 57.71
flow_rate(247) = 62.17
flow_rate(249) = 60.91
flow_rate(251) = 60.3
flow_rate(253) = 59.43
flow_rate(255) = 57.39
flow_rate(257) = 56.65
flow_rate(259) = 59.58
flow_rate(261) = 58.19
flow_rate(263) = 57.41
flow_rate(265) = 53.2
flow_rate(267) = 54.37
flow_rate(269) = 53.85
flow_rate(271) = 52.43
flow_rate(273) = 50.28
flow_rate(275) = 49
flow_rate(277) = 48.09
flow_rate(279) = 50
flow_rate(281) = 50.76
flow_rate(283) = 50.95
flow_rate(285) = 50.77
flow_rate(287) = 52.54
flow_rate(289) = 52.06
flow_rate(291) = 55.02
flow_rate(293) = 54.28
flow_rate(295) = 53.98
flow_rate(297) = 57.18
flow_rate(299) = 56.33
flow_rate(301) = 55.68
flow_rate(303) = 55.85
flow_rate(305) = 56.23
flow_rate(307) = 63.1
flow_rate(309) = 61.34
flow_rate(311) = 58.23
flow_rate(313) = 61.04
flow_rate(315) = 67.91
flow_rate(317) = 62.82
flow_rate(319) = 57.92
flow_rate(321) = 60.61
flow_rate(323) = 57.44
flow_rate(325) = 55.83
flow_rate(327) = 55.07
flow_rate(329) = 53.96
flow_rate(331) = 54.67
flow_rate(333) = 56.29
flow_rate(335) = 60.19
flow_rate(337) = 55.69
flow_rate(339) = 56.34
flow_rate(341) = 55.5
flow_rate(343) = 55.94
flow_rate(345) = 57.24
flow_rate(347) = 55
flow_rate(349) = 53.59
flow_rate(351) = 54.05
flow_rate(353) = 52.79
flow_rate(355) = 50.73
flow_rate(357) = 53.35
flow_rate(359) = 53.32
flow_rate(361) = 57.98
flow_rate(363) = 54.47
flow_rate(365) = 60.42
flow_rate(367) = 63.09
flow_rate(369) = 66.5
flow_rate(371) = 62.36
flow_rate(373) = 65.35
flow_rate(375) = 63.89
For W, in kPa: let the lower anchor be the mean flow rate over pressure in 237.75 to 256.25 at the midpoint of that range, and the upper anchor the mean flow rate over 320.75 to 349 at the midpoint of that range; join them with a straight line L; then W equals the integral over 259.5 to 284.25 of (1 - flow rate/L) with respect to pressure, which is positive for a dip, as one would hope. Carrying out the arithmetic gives 2.5 kPa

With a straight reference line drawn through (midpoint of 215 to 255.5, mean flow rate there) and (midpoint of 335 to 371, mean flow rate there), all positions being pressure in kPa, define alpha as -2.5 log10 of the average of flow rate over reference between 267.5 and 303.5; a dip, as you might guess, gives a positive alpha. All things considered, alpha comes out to 0.09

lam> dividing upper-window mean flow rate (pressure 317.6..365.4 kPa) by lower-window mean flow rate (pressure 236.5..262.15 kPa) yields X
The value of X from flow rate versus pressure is 0.94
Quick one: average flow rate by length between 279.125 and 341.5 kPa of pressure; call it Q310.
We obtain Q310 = 56.5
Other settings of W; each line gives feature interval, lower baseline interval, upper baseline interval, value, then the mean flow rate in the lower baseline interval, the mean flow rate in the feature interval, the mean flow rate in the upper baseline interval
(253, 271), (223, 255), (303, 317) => 0.9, 58.4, 56.3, 61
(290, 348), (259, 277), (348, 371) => -2.3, 53.6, 57.5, 56.6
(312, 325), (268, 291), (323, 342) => -1.5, 51.2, 60.9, 56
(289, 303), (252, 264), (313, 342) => 0.7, 58.1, 55.2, 58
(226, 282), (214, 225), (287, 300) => -2.0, 53.9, 56.2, 54.6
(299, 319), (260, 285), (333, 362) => -2.3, 52.3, 59.9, 55.2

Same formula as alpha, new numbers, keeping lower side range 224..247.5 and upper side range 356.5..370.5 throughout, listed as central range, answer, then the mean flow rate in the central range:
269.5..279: 0.162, 50.2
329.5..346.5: 0.043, 56.4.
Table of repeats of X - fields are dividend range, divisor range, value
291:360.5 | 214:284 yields 1.02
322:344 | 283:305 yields 1.03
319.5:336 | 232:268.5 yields 0.98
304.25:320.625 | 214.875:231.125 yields 1.10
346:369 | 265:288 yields 1.09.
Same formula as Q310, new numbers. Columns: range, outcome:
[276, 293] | 51.5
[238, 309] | 55.6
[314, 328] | 59.7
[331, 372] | 56.7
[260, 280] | 52.7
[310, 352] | 57.4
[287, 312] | 56.4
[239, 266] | 58.5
